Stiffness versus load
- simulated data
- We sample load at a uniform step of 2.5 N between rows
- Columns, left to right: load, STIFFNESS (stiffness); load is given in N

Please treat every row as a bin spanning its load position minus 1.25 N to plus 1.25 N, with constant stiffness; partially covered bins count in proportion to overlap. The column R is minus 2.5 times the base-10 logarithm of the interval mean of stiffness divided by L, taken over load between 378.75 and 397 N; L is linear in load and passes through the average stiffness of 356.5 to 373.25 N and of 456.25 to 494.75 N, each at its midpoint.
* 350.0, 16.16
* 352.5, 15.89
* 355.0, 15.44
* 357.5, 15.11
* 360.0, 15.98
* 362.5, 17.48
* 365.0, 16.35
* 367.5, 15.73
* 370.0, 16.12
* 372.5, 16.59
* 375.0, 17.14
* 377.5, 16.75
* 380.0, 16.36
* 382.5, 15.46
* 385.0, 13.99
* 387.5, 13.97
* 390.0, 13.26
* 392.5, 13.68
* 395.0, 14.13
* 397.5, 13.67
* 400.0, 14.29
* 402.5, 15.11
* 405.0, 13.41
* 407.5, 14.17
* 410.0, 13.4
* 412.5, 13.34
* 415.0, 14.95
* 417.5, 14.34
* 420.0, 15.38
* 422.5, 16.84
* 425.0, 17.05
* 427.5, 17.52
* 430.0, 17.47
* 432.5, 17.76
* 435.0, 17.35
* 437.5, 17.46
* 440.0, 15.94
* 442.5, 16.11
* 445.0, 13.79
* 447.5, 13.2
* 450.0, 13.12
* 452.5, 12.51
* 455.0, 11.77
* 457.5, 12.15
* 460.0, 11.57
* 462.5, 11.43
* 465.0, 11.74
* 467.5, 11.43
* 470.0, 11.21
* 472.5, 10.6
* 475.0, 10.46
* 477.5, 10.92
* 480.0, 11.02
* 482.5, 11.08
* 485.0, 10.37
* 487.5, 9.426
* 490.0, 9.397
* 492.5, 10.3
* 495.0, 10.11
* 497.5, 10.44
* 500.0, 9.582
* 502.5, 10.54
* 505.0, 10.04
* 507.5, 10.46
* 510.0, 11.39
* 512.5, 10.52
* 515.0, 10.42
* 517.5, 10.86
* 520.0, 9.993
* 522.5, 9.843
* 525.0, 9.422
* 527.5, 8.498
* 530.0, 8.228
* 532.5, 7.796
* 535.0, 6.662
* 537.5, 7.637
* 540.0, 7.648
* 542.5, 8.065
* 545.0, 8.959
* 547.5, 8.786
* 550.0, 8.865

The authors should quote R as 0.05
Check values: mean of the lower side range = 16.2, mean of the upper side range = 10.9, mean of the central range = 14.4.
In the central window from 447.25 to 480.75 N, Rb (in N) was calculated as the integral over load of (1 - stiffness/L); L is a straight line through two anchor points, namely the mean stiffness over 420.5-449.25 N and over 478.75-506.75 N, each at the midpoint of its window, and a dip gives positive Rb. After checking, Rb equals 4.1 N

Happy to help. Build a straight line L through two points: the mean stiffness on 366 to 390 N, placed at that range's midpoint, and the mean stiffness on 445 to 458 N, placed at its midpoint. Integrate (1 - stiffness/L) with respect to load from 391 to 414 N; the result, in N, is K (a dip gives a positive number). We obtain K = 1.18 N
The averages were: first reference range 15.7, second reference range 12.7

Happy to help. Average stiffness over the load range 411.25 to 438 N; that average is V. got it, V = 16.3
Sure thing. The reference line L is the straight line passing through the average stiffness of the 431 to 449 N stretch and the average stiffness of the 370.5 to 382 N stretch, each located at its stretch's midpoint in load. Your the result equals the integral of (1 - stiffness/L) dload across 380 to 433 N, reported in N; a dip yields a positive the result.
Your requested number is 4.42 N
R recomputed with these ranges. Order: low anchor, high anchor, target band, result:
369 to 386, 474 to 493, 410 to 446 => -0.20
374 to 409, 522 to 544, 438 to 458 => -0.14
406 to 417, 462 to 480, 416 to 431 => -0.22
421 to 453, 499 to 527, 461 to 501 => 0.19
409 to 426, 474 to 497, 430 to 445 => -0.22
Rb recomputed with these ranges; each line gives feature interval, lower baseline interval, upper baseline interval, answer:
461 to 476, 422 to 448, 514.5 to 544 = 2.8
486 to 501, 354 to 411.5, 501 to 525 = 1.6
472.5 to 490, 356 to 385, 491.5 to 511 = 1.2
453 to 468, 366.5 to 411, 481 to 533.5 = 0.2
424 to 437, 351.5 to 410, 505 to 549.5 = -4.3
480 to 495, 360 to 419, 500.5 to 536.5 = 1.0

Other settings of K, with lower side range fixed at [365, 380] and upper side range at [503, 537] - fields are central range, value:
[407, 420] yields 0.3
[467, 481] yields 0.9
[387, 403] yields 1.5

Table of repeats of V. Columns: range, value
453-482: 11.3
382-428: 14.6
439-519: 11.4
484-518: 10.3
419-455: 15.7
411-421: 14.5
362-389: 15.9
